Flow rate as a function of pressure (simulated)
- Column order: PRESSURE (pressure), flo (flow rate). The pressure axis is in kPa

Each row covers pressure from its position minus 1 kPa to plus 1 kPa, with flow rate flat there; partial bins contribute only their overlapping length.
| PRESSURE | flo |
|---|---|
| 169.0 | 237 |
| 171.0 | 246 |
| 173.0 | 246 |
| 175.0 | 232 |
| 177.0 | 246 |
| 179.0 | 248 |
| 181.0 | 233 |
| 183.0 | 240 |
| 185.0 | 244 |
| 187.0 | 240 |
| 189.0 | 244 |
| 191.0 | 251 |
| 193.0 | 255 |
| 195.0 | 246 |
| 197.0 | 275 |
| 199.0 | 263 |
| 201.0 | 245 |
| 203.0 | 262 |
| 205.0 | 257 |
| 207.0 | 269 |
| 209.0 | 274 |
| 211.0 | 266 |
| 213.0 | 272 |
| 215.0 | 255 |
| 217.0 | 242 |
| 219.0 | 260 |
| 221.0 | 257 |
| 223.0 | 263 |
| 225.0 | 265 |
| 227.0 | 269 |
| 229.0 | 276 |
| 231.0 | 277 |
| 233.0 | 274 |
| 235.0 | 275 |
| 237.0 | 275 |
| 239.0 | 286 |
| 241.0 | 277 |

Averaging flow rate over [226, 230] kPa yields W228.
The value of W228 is 272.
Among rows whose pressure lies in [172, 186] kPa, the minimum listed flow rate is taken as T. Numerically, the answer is 232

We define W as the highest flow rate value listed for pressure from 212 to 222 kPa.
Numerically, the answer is 272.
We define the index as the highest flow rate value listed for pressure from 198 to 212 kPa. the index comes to 274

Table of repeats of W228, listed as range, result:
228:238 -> 275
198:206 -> 257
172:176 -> 239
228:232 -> 276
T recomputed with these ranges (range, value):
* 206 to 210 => 269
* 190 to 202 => 245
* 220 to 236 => 257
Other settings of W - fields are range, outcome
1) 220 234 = 277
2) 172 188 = 248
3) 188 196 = 255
